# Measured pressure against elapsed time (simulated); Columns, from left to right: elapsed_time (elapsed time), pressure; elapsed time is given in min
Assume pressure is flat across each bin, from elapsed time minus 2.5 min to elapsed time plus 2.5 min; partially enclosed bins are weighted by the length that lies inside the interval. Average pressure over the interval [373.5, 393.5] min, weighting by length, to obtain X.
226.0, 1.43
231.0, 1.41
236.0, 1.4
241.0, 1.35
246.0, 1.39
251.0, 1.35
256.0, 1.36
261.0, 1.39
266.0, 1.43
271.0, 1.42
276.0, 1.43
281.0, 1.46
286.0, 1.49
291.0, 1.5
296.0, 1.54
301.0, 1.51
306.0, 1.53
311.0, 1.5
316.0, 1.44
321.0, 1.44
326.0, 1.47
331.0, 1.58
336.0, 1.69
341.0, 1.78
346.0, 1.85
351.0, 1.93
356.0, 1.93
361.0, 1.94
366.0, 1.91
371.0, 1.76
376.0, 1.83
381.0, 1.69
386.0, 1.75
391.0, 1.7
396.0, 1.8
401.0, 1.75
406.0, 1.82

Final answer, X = 1.74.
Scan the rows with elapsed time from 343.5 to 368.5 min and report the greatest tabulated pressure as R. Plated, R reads 1.94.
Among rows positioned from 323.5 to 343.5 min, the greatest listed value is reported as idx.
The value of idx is 1.78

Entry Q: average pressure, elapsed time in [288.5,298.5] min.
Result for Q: 1.52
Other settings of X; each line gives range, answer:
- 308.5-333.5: 1.49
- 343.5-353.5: 1.89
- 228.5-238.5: 1.41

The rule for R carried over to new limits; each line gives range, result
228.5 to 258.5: 1.41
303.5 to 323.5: 1.53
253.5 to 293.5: 1.5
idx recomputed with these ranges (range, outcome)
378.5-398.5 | 1.8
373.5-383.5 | 1.83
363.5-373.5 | 1.91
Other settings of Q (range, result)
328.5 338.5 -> 1.64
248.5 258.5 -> 1.35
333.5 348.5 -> 1.77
